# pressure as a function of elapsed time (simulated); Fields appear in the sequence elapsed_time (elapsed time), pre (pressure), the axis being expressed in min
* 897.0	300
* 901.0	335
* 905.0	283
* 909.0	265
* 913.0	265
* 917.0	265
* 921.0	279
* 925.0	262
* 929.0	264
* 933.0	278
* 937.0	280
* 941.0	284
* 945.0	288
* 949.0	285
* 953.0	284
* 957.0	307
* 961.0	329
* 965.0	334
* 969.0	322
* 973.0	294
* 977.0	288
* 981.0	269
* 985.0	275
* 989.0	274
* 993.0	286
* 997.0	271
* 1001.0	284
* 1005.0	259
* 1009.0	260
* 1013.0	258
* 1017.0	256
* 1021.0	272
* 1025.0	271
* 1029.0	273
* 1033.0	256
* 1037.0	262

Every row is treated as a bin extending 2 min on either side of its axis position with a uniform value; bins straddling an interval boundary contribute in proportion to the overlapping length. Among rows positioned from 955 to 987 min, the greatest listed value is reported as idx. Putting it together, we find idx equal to 334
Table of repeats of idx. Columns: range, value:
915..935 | 279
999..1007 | 284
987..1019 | 286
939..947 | 288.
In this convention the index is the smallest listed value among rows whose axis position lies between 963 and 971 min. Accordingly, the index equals 322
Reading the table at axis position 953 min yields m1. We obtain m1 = 284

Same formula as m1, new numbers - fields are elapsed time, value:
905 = 283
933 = 278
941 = 284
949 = 285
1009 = 260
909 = 265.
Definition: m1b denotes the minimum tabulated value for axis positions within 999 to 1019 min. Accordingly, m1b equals 256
